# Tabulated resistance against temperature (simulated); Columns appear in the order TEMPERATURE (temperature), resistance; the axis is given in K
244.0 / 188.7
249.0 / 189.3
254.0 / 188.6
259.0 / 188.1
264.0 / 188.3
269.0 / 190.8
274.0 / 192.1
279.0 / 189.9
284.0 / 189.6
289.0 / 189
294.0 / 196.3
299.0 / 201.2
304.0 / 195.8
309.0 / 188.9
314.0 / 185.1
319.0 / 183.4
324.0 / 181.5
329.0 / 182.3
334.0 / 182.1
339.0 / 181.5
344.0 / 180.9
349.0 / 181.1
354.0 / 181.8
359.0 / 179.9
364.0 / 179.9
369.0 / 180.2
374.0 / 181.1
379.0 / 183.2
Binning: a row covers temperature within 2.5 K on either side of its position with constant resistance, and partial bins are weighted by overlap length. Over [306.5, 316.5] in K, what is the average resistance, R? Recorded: 187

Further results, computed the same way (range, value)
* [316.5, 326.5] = 182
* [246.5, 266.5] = 189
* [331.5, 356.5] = 181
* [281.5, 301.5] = 194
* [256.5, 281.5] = 190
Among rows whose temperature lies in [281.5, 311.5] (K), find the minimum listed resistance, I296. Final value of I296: 188.9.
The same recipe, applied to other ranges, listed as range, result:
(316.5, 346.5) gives 180.9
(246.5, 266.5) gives 188.1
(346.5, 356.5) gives 181.1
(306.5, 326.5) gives 181.5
